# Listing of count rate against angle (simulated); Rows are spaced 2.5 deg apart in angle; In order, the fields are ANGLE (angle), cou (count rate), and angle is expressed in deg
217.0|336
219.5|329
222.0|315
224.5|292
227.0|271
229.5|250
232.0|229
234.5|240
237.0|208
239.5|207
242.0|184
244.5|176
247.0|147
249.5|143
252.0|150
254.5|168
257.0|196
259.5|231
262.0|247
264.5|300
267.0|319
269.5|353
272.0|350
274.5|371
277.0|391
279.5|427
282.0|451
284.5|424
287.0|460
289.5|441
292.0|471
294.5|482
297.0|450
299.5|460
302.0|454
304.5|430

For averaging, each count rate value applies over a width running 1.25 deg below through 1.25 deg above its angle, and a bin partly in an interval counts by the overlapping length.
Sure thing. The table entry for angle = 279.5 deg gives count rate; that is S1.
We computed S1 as 427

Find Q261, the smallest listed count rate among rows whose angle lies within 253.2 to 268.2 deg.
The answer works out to 168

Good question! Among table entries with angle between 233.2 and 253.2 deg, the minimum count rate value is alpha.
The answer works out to 143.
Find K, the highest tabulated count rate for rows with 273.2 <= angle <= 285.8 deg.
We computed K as 451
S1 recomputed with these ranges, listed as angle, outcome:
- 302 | 454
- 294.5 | 482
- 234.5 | 240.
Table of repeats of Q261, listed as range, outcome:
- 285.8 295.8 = 441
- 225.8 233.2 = 229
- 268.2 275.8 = 350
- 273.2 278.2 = 371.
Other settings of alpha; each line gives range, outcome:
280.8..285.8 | 424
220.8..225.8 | 292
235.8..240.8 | 207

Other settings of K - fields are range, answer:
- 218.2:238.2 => 329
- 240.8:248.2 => 184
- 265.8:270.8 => 353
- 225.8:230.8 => 271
